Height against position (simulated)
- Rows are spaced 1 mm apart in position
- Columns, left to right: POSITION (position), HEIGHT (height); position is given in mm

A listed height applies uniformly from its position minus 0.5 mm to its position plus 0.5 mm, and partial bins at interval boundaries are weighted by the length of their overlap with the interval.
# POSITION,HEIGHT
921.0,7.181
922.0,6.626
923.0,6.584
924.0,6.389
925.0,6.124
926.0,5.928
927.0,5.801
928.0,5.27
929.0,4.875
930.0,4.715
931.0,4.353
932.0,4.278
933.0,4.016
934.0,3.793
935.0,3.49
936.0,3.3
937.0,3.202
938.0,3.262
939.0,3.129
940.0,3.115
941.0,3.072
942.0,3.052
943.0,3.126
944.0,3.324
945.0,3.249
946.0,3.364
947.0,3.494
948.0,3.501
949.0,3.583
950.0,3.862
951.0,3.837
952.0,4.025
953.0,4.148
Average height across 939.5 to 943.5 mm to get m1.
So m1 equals 3.09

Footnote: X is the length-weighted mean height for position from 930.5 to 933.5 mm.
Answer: 4.22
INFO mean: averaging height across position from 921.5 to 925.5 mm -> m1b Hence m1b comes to 6.43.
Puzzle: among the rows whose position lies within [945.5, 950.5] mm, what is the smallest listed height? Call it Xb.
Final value 3.364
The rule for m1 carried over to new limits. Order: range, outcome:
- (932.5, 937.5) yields 3.56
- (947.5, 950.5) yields 3.65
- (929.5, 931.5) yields 4.53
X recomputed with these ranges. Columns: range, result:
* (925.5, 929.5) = 5.47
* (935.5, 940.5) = 3.2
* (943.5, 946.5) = 3.31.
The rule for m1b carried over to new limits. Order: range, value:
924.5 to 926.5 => 6.03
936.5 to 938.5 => 3.23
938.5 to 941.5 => 3.11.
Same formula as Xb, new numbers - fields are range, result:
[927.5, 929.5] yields 4.875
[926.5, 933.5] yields 4.016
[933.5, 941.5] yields 3.072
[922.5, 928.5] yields 5.27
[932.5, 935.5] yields 3.49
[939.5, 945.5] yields 3.052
